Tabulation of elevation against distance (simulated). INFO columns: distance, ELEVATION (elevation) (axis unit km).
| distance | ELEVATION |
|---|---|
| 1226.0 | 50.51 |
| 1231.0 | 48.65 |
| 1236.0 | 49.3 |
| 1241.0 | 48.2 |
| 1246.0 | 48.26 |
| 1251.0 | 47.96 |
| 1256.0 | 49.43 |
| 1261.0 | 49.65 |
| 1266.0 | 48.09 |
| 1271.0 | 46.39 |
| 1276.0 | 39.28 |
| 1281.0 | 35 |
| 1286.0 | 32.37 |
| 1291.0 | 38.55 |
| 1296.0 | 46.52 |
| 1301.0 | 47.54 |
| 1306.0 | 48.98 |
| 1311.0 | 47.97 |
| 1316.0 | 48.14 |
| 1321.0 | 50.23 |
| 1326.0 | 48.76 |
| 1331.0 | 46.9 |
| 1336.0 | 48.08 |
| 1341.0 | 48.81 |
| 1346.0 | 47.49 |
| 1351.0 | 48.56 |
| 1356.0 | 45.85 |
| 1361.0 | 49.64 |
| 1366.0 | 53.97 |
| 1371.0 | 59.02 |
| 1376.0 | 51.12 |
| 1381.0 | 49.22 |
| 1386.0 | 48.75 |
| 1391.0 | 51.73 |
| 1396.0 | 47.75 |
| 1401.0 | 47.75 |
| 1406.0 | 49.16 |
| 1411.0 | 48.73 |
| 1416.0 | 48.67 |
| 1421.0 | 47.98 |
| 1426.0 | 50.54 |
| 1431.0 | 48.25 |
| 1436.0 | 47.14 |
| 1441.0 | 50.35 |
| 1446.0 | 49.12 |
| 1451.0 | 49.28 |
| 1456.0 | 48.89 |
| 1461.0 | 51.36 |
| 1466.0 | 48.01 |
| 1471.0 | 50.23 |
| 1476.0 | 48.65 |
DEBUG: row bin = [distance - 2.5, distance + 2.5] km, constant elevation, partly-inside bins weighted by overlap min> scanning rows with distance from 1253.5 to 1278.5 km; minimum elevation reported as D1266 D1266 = 39.28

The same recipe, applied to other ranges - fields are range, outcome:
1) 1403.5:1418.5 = 48.67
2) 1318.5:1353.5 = 46.9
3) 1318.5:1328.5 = 48.76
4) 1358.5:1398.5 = 47.75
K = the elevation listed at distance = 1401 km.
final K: 47.75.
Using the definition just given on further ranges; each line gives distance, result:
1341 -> 48.81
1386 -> 48.75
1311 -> 47.97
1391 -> 51.73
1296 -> 46.52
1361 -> 49.64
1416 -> 48.67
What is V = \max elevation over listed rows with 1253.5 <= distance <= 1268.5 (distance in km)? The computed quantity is 49.65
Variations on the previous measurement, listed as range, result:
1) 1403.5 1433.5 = 50.54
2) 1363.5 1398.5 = 59.02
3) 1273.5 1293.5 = 39.28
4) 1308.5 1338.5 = 50.23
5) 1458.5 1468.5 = 51.36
